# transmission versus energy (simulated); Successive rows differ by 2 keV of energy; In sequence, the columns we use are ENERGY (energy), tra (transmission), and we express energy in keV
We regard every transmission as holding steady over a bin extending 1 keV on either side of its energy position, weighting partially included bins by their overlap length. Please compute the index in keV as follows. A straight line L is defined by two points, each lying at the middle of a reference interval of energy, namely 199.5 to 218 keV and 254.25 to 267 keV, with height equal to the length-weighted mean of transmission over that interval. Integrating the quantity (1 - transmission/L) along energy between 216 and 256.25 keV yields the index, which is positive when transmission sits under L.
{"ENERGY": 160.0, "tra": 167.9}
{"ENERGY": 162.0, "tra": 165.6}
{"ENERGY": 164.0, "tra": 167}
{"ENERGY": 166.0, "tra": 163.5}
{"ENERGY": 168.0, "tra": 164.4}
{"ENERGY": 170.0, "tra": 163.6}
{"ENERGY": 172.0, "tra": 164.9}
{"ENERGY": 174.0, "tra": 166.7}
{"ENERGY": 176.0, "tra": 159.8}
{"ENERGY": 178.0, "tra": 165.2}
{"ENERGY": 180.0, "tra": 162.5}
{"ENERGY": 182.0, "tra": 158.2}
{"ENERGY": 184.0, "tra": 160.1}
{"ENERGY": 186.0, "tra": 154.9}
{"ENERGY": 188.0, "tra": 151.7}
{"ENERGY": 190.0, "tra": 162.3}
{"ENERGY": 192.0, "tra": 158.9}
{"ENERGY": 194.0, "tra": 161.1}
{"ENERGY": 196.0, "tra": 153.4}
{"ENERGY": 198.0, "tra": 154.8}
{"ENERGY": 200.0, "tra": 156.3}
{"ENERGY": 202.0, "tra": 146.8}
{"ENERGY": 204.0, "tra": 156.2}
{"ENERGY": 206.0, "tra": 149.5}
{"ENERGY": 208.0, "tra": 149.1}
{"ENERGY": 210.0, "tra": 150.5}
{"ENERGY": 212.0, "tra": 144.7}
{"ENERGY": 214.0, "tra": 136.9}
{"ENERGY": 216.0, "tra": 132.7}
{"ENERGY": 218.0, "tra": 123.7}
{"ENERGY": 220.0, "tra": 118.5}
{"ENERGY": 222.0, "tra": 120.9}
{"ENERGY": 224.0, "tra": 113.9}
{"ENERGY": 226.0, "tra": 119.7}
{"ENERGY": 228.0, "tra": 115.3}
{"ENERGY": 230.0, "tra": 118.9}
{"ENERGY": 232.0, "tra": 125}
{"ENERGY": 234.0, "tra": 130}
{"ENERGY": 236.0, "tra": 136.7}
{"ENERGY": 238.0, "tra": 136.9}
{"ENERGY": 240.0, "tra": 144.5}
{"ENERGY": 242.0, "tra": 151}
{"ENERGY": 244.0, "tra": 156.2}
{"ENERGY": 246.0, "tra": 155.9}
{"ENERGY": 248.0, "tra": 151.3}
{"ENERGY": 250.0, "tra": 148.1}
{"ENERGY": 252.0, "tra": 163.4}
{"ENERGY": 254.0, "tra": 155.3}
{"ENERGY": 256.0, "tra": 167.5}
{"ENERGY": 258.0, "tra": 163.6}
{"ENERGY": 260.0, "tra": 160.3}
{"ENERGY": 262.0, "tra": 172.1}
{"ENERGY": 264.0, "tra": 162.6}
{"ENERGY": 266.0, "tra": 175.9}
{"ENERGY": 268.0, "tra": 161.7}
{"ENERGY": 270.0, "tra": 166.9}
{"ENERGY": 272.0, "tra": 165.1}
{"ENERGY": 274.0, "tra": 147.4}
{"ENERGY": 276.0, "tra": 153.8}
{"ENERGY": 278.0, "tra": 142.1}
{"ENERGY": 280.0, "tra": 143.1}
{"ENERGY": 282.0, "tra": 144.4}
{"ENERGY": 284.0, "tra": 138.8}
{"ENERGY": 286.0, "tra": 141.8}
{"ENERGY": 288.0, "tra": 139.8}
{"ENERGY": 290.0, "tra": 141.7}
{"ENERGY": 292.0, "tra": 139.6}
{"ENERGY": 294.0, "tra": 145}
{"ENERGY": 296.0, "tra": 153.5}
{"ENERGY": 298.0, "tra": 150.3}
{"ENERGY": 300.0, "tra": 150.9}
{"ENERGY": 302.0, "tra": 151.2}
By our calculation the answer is 5.1 keV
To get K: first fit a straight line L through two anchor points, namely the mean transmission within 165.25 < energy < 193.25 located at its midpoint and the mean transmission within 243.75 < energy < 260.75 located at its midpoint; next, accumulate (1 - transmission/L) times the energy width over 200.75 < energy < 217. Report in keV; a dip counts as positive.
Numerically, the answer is 1.42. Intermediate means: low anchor 161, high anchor 158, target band 146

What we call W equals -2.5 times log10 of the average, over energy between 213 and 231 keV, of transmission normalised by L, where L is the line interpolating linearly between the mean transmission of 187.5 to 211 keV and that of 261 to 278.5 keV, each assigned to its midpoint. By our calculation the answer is 0.27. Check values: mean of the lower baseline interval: 154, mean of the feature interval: 122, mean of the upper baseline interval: 161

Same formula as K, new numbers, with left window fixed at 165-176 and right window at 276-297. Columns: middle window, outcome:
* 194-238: 5.6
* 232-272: -1.5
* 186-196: 0.2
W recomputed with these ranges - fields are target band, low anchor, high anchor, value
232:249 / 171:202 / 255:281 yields 0.112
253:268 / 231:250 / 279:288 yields -0.159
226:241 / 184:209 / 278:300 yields 0.168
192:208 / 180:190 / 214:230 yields -0.082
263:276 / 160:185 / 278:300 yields -0.107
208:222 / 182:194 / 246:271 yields 0.185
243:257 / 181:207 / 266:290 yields -0.033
